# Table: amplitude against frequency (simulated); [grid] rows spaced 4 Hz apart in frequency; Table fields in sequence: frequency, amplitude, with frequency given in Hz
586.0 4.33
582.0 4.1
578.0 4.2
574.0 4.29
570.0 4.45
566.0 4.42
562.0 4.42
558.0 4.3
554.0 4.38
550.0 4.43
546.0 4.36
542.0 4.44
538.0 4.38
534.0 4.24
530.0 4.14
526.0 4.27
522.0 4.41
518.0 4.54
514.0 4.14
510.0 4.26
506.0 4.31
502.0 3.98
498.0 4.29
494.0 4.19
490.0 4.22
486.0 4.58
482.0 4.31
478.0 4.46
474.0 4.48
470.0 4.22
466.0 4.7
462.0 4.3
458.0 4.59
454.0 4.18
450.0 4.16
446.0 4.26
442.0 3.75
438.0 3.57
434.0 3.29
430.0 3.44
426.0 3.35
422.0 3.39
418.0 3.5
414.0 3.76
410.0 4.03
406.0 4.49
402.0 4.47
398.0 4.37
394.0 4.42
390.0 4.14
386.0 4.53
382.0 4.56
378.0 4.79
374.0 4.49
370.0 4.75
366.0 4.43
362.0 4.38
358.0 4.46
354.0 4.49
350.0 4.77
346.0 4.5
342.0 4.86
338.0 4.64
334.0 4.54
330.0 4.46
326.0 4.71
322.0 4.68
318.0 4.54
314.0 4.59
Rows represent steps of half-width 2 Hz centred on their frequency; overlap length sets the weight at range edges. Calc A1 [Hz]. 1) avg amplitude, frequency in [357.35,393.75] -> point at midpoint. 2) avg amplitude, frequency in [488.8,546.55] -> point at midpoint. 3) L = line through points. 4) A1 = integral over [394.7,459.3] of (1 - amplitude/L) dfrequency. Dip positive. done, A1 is 7.37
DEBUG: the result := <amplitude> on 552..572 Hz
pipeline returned 4.39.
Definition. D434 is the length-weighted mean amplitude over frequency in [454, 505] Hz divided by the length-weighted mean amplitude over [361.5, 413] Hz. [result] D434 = 1.0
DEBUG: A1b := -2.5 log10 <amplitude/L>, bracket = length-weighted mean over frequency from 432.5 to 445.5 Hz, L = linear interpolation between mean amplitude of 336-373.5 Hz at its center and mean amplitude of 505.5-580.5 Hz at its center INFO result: 0.23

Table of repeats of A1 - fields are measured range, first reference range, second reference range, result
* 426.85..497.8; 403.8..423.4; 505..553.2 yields -1.6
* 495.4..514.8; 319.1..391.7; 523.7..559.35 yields 0.8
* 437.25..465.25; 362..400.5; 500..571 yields 1.6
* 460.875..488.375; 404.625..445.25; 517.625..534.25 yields -3.2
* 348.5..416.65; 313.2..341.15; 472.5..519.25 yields 1.3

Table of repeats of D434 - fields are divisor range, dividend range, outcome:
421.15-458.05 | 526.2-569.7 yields 1.15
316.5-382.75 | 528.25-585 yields 0.94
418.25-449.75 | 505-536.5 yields 1.19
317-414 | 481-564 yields 0.96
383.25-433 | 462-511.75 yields 1.09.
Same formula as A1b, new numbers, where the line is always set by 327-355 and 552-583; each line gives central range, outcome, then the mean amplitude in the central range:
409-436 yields 0.270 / 3.52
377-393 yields 0.019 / 4.48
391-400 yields 0.044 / 4.37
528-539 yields 0.032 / 4.24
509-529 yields 0.018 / 4.32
